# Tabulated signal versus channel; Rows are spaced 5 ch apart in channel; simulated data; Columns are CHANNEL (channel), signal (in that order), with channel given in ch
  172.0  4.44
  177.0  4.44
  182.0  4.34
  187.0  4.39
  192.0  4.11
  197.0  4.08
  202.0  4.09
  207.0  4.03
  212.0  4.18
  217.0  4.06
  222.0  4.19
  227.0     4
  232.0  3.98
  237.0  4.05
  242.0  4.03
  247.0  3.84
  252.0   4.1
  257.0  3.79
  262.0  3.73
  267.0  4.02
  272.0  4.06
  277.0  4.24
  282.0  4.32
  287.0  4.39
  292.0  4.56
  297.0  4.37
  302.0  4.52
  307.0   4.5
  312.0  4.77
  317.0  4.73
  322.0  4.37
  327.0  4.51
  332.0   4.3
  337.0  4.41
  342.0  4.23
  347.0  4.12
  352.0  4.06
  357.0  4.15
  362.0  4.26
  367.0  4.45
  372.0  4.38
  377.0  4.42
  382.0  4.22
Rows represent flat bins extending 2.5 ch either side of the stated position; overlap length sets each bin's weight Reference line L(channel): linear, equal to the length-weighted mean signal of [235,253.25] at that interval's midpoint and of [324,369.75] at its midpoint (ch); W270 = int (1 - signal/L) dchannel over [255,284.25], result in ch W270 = 0.3 ch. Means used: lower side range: 4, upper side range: 4.28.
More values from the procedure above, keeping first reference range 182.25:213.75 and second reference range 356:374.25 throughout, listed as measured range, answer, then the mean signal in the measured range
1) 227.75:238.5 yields 0.47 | 4.01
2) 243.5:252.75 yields 0.56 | 3.95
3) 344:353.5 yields 0.45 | 4.1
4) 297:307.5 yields -0.54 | 4.48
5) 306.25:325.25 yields -1.44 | 4.6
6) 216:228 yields 0.25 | 4.1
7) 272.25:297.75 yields -0.63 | 4.35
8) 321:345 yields -0.38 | 4.36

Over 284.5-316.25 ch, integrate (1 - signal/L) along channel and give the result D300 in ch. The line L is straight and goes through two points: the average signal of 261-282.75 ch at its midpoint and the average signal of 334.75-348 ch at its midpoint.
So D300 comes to -2.9 ch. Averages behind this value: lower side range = 4.08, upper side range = 4.27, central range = 4.53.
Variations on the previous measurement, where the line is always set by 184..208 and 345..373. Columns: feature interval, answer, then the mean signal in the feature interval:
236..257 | 1.0 ch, 3.98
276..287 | -0.3 ch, 4.31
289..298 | -0.6 ch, 4.48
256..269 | 1.0 ch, 3.85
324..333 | -0.4 ch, 4.42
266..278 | 0.3 ch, 4.1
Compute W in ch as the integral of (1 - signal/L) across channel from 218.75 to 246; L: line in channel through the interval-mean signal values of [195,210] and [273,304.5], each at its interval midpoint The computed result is 0.9 ch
